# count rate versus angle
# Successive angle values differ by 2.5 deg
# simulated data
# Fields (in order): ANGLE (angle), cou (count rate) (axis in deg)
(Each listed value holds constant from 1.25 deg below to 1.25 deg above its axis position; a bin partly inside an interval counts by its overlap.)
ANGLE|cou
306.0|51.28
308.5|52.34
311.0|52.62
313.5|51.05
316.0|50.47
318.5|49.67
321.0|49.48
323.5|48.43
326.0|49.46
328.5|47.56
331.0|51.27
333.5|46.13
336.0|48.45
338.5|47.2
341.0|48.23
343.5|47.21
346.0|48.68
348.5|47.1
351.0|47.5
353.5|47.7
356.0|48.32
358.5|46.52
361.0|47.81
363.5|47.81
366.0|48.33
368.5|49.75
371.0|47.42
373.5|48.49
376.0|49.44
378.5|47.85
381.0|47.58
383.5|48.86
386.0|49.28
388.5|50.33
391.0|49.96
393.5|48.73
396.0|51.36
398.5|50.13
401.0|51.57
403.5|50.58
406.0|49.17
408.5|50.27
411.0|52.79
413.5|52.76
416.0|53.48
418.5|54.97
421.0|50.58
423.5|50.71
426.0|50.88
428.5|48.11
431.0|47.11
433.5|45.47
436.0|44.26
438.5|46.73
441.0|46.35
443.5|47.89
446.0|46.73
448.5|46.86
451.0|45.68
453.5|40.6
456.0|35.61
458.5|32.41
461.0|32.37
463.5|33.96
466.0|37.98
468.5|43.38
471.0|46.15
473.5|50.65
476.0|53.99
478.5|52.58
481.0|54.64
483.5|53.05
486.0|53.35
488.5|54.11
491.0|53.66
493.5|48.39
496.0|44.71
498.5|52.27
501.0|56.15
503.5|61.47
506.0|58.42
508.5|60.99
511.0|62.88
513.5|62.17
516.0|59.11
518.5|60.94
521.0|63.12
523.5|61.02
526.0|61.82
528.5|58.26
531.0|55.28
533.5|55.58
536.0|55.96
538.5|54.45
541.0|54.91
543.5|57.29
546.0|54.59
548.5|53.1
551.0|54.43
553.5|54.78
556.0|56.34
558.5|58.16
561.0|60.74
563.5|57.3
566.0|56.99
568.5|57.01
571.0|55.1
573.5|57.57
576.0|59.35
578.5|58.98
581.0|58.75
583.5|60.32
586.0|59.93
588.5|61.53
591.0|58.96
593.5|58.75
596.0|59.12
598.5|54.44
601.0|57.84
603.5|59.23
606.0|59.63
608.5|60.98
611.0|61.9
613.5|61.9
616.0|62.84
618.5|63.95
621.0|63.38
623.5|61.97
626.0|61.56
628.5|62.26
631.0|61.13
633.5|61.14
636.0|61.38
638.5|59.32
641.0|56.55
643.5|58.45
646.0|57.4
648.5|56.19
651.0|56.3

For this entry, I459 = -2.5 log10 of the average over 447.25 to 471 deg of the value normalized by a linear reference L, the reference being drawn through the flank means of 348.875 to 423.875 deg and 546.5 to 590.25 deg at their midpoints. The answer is 0.33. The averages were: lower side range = 49.6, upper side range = 57.6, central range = 39.1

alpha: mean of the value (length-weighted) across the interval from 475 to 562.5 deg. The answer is 56.4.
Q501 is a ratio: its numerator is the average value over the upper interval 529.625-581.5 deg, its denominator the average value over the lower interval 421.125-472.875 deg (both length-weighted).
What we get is 1.3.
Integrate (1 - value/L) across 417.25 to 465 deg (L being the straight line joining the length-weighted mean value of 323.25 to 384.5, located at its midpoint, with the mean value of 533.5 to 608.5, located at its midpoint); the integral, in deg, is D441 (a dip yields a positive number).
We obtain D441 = 6.67 deg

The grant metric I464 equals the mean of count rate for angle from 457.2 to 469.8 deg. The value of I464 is 36.1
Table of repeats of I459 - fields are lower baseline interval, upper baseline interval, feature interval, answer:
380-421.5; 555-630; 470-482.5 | 0.05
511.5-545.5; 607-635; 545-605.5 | 0.05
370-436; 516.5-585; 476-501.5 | 0.04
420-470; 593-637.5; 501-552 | -0.13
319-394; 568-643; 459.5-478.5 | 0.24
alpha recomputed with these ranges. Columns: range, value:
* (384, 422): 51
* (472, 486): 52.9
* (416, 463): 45.2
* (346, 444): 49.1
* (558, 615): 58.9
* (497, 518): 59.1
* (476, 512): 54.7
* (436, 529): 50.7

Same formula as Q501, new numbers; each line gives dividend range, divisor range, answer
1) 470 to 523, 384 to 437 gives 1.11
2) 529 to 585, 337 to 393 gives 1.18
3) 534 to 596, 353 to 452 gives 1.17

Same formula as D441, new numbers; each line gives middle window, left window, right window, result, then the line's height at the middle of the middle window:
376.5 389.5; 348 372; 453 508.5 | -0.2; 47.9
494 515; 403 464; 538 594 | -1.9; 52.3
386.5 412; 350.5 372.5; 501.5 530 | 0.3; 51.1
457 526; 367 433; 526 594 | 2.8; 54.2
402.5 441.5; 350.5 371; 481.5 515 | 1.2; 51.3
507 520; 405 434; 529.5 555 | -1.7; 54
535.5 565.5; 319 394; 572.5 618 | 0.8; 57.5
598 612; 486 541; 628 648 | -0.1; 58.8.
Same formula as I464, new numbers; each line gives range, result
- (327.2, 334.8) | 48.3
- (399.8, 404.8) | 51.1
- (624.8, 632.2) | 61.7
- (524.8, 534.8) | 57.7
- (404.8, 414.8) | 51.3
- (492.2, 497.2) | 46.6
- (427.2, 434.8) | 46.9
